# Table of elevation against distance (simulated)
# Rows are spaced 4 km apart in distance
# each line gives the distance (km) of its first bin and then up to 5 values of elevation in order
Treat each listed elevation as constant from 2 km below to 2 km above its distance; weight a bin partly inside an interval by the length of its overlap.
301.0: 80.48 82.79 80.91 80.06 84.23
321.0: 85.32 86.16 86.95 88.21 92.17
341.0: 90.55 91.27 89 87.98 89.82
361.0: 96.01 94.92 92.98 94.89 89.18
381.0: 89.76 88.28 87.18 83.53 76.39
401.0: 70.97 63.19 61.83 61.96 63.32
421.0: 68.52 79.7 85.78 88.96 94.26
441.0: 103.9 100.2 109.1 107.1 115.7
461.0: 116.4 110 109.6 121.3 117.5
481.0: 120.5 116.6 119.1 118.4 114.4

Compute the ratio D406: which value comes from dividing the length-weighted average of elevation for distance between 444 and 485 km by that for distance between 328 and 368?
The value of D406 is 1.25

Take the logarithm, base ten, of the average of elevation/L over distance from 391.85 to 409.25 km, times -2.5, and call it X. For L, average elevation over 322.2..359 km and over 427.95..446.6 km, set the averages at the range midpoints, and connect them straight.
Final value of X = 0.28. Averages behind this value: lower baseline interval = 89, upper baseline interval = 95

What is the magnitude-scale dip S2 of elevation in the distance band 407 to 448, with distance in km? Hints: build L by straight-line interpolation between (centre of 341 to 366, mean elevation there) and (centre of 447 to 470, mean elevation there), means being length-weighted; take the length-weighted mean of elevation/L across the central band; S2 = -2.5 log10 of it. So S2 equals 0.283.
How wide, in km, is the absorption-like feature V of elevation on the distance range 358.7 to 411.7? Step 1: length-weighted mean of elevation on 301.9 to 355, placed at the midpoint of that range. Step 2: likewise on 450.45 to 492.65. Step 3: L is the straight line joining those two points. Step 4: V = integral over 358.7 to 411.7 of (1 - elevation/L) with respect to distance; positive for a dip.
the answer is 7.57 km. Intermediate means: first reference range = 86.5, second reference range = 115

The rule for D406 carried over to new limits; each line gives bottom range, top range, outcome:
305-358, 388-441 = 0.88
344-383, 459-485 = 1.27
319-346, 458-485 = 1.31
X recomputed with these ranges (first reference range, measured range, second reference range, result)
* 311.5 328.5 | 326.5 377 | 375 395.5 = -0.07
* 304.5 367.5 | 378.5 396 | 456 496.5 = 0.14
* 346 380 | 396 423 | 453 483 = 0.47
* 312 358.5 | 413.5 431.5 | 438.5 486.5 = 0.38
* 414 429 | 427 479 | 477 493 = -0.12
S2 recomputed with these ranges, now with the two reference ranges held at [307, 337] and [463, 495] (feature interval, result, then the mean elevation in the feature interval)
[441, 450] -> 0.06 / 104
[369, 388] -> 0.07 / 90.6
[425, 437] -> 0.22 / 87.2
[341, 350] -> -0.01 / 90.4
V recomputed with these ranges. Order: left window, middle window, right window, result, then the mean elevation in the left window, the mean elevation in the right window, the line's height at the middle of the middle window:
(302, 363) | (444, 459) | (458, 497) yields 0.4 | 87.3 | 116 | 111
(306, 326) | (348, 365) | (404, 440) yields -2.4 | 83.2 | 75.3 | 80.2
